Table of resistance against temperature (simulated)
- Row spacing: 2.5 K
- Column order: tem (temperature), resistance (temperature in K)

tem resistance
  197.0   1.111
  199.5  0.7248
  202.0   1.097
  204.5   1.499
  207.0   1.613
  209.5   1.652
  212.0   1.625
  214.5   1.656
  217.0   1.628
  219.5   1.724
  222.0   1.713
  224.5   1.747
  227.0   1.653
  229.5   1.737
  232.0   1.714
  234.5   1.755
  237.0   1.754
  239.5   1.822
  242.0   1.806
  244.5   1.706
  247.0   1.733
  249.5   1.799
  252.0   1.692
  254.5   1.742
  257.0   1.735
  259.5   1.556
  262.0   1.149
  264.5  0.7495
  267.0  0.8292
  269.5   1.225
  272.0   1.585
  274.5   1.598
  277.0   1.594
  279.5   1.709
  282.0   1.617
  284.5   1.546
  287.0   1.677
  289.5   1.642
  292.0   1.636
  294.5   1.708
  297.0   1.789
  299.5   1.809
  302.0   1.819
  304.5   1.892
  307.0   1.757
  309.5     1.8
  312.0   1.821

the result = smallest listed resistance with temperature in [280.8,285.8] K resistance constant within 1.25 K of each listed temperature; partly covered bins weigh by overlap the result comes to 1.546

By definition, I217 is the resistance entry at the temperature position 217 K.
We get 1.628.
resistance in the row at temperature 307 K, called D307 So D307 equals 1.757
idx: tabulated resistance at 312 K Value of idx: 1.821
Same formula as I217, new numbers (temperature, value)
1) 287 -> 1.677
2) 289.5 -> 1.642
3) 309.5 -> 1.8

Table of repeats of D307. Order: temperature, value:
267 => 0.8292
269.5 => 1.225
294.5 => 1.708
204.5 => 1.499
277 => 1.594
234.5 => 1.755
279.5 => 1.709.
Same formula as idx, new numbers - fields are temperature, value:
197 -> 1.111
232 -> 1.714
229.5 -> 1.737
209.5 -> 1.652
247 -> 1.733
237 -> 1.754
